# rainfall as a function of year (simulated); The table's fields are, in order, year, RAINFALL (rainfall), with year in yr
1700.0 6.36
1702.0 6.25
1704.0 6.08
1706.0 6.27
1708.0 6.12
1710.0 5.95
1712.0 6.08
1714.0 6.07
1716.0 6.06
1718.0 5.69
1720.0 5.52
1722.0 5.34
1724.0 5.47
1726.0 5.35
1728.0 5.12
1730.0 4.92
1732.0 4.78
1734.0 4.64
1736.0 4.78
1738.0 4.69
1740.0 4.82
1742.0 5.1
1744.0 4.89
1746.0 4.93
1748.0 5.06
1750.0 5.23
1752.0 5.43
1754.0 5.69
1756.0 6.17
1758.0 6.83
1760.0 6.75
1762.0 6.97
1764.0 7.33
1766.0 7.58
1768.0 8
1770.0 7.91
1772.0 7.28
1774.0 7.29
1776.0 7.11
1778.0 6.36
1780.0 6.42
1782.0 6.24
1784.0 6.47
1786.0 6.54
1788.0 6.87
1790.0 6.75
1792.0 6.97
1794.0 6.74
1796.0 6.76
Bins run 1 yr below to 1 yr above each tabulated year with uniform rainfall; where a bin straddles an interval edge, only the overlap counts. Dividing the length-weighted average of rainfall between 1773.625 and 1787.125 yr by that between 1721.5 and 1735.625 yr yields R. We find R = 1.30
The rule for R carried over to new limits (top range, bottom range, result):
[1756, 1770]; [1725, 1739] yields 1.47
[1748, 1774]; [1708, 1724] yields 1.16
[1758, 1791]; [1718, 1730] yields 1.31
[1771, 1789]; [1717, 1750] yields 1.33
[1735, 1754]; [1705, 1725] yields 0.86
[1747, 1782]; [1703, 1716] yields 1.09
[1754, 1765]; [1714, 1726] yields 1.19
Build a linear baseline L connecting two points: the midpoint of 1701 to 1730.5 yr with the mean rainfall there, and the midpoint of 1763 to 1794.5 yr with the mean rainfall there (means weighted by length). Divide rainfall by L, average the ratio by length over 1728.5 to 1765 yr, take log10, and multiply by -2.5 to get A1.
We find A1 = 0.16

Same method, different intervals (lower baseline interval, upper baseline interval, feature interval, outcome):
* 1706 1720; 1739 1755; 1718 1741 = 0.10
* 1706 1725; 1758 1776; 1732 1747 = 0.33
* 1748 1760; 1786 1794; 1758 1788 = -0.11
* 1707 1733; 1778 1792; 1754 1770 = -0.14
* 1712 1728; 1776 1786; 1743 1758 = 0.12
